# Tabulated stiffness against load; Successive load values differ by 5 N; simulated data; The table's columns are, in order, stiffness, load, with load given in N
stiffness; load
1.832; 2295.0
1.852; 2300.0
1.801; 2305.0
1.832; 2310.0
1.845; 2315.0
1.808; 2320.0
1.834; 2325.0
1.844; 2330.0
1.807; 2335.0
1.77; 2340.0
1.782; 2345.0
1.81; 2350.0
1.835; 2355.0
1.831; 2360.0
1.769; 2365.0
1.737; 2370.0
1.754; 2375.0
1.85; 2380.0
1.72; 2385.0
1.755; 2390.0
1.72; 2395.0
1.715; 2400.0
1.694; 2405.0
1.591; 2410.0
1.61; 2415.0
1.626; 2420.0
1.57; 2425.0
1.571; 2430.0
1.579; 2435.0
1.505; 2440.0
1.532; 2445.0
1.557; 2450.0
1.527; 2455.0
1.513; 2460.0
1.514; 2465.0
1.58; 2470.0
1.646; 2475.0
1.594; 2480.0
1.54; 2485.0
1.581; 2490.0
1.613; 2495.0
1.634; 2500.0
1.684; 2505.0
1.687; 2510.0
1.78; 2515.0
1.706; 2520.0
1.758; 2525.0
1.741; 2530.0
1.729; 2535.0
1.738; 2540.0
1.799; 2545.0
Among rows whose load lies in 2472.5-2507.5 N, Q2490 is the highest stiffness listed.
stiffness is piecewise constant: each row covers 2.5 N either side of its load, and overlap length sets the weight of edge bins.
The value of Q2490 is 1.684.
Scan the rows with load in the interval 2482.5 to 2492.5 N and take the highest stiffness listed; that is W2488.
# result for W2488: 1.581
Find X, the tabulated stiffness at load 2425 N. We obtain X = 1.57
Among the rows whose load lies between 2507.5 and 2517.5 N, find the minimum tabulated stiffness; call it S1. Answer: 1.687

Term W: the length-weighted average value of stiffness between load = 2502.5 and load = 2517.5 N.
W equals 1.72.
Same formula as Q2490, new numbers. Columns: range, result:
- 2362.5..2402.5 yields 1.85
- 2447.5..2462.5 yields 1.557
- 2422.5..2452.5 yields 1.579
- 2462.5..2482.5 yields 1.646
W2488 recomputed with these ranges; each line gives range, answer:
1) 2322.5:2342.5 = 1.844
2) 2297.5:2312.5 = 1.852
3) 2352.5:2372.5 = 1.835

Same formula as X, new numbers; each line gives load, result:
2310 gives 1.832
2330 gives 1.844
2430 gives 1.571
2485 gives 1.54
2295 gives 1.832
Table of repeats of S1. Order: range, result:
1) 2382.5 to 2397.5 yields 1.72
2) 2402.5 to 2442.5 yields 1.505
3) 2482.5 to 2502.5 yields 1.54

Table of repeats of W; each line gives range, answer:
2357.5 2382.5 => 1.79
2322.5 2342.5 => 1.81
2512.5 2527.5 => 1.75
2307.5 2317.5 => 1.84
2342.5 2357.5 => 1.81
